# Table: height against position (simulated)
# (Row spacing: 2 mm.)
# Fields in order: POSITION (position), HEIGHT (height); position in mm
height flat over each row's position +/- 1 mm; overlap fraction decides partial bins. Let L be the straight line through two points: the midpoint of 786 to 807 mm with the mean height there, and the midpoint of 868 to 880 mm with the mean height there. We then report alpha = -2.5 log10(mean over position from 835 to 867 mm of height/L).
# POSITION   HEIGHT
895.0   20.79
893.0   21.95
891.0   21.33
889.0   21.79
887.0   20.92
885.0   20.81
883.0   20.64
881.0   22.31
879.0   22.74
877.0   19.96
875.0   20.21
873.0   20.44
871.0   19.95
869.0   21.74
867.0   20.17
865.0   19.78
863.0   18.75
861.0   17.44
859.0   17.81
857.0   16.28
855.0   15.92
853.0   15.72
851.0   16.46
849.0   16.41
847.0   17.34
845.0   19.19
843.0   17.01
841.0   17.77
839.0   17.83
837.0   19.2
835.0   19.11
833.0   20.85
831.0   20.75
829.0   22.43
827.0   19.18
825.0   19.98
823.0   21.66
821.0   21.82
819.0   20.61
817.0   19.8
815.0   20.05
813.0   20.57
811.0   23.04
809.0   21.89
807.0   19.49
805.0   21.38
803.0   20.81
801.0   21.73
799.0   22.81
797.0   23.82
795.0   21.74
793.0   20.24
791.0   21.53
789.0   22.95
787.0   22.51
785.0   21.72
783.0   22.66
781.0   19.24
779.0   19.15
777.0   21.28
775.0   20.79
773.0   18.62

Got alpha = 0.195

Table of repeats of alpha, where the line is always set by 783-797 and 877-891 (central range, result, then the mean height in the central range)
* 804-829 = 0.05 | 20.9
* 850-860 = 0.30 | 16.4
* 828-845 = 0.12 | 19.4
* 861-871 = 0.09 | 19.8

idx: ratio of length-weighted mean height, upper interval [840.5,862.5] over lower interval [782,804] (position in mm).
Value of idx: 0.77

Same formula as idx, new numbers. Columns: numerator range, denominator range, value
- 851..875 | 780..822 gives 0.86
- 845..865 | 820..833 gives 0.82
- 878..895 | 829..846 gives 1.12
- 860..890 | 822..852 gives 1.08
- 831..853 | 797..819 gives 0.85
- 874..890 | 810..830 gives 1.01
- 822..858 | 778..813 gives 0.86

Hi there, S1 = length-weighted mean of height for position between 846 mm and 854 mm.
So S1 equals 16.5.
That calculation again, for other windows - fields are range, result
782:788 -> 22.3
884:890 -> 21.2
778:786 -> 20.7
